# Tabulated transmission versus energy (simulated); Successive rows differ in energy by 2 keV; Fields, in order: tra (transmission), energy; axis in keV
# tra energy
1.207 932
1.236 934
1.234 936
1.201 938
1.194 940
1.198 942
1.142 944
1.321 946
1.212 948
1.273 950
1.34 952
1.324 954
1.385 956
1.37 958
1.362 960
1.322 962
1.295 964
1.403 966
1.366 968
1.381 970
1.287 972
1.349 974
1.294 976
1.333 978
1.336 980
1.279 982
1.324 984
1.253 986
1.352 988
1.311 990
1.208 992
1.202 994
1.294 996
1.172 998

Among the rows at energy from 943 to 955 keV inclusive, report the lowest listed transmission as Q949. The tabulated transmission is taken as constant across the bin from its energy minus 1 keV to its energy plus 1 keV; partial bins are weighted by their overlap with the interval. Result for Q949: 1.142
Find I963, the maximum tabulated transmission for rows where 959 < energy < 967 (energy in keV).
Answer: 1.403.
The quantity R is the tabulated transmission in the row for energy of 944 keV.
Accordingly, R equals 1.142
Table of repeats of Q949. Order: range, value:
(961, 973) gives 1.287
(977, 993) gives 1.208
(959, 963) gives 1.322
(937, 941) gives 1.194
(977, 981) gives 1.333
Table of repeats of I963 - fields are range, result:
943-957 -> 1.385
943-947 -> 1.321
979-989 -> 1.352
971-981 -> 1.349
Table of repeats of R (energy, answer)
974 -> 1.349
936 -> 1.234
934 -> 1.236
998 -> 1.172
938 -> 1.201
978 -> 1.333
